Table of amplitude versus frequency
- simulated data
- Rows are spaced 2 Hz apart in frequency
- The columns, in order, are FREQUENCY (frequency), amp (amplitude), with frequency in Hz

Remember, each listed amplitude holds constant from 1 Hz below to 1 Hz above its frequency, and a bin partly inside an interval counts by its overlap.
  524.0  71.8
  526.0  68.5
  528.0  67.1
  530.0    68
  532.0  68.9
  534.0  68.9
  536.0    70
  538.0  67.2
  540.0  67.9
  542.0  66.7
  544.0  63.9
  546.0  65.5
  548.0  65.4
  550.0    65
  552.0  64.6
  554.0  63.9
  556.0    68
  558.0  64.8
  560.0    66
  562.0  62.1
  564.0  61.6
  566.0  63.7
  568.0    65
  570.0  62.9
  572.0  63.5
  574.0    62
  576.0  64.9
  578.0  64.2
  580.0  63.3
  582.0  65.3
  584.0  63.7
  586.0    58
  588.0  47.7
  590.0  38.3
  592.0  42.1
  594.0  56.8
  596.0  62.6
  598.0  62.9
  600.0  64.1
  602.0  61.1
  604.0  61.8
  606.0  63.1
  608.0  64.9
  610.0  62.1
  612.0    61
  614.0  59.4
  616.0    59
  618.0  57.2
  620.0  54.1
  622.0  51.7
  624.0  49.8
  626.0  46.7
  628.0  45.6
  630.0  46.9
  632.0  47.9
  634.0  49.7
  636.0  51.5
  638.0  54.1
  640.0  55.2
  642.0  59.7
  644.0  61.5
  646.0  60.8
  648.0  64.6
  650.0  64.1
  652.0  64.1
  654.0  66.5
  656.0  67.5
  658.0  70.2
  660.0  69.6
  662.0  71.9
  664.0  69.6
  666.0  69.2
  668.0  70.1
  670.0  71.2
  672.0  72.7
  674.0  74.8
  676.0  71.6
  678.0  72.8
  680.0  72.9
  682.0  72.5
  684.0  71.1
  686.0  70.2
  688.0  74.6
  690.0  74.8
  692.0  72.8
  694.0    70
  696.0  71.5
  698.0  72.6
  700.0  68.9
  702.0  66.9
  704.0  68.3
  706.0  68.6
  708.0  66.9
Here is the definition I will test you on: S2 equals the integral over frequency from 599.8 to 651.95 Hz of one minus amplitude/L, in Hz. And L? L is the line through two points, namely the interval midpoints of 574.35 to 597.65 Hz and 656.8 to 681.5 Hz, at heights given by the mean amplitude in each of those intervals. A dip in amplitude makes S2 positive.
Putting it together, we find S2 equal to 5.7 Hz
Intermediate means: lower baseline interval 57.3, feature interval 56.9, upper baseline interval 71.4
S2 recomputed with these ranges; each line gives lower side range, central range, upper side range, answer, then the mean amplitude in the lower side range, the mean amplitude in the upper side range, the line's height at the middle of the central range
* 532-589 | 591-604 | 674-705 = 1.5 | 64.2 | 71.5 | 66.3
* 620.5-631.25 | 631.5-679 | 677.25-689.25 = -3.1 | 48.4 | 72.4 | 60.7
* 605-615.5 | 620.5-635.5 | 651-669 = 3.7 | 62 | 68.7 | 64.4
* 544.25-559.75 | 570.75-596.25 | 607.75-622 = 1.8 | 65.3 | 58.8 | 62.1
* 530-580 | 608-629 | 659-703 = 4.1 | 65.3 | 71.5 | 68.4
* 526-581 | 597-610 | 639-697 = 0.8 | 65.4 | 68.9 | 66.9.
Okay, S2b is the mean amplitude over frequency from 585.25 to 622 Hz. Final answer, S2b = 57.4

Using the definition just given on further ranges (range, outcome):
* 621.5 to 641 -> 49.9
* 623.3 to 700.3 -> 64.9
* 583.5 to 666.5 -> 58.4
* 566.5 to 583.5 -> 63.9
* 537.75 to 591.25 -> 62.6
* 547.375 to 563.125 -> 64.9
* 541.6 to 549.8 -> 65.2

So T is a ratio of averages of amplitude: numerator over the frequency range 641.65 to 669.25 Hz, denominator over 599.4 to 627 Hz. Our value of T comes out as 1.14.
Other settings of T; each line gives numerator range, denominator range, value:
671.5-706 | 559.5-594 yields 1.20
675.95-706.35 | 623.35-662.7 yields 1.22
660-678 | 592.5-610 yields 1.16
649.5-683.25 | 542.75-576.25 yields 1.09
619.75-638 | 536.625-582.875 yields 0.76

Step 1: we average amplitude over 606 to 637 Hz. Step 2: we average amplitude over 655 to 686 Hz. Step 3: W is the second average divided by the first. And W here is 1.31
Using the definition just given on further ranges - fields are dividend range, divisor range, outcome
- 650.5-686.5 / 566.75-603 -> 1.19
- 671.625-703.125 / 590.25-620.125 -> 1.22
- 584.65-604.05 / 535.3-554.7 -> 0.84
